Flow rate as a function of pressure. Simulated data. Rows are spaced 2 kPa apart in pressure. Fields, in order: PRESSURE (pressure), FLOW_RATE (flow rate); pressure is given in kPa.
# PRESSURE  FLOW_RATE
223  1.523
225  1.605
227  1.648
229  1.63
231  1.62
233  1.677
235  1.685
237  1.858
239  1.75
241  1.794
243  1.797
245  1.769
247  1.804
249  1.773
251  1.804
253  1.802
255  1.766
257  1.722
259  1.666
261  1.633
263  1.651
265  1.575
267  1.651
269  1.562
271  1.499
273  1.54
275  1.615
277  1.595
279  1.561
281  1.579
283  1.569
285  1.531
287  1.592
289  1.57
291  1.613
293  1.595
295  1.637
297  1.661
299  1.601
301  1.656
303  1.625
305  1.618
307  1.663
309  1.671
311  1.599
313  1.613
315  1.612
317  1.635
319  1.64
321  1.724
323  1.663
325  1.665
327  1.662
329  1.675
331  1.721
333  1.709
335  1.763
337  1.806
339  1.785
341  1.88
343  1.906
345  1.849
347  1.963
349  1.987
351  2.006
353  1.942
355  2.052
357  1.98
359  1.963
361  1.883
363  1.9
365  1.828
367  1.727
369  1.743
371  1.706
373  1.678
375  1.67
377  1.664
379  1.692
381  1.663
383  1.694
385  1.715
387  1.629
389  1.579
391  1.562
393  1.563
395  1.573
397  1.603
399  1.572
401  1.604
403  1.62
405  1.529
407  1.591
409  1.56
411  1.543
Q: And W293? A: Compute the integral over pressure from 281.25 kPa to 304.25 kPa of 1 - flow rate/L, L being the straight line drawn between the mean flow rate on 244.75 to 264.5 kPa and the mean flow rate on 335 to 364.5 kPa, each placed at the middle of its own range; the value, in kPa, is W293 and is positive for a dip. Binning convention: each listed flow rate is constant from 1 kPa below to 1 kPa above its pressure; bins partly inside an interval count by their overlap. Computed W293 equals 2.58 kPa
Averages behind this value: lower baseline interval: 1.73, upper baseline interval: 1.91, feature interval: 1.6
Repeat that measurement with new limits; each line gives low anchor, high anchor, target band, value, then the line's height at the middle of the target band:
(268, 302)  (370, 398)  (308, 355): -4.4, 1.61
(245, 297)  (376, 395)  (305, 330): -0.2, 1.64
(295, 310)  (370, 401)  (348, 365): -3.3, 1.64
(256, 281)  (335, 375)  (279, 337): 2.8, 1.72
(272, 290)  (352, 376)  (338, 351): -0.9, 1.78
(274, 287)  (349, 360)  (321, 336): 1.2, 1.84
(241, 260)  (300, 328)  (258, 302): 2.9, 1.71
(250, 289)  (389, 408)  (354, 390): -4.0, 1.59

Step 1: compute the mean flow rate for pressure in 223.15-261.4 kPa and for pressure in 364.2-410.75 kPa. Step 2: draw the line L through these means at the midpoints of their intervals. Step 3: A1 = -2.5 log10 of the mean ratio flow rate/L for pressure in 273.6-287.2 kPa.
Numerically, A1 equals 0.08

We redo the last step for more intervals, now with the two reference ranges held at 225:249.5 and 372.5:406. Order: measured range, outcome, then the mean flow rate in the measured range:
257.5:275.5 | 0.069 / 1.6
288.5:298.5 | 0.047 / 1.62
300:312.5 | 0.028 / 1.64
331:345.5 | -0.093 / 1.81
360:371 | -0.105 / 1.81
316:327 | 0.003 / 1.67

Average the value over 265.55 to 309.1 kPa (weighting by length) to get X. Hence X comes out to 1.6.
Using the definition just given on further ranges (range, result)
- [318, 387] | 1.79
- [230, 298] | 1.66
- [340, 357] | 1.95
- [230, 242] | 1.73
